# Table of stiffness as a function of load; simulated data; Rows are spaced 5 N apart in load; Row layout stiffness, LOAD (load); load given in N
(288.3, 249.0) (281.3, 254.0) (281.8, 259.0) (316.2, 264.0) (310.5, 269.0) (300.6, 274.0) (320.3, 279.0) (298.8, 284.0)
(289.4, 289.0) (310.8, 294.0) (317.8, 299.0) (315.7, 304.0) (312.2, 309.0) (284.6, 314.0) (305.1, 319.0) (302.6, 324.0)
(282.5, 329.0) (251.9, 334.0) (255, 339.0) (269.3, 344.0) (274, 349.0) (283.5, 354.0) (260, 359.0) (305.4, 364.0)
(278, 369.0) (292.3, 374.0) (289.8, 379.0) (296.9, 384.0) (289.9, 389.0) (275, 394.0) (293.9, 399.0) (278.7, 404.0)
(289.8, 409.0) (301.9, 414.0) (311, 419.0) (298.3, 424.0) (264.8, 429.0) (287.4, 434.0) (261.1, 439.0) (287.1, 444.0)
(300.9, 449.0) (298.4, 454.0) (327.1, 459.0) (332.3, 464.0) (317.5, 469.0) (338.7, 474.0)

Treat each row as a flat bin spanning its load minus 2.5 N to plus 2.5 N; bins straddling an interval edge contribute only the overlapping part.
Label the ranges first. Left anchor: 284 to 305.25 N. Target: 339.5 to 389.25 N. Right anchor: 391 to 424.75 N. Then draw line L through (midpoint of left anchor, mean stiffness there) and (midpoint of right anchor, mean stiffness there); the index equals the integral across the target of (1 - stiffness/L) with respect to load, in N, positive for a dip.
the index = 2.6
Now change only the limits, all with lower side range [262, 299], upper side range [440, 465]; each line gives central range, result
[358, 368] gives 0.7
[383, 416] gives 1.8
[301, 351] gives 3.4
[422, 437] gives 1.1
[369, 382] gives 0.7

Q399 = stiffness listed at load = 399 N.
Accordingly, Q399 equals 293.9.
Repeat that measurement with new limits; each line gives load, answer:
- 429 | 264.8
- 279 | 320.3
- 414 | 301.9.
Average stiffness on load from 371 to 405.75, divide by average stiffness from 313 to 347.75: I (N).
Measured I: 1.0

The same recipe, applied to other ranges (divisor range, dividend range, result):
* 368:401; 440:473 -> 1.07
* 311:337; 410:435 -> 1.03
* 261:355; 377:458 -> 0.98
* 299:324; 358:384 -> 0.94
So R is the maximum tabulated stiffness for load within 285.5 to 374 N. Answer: 317.8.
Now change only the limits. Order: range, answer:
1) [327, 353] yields 282.5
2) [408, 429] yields 311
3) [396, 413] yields 293.9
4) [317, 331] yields 305.1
